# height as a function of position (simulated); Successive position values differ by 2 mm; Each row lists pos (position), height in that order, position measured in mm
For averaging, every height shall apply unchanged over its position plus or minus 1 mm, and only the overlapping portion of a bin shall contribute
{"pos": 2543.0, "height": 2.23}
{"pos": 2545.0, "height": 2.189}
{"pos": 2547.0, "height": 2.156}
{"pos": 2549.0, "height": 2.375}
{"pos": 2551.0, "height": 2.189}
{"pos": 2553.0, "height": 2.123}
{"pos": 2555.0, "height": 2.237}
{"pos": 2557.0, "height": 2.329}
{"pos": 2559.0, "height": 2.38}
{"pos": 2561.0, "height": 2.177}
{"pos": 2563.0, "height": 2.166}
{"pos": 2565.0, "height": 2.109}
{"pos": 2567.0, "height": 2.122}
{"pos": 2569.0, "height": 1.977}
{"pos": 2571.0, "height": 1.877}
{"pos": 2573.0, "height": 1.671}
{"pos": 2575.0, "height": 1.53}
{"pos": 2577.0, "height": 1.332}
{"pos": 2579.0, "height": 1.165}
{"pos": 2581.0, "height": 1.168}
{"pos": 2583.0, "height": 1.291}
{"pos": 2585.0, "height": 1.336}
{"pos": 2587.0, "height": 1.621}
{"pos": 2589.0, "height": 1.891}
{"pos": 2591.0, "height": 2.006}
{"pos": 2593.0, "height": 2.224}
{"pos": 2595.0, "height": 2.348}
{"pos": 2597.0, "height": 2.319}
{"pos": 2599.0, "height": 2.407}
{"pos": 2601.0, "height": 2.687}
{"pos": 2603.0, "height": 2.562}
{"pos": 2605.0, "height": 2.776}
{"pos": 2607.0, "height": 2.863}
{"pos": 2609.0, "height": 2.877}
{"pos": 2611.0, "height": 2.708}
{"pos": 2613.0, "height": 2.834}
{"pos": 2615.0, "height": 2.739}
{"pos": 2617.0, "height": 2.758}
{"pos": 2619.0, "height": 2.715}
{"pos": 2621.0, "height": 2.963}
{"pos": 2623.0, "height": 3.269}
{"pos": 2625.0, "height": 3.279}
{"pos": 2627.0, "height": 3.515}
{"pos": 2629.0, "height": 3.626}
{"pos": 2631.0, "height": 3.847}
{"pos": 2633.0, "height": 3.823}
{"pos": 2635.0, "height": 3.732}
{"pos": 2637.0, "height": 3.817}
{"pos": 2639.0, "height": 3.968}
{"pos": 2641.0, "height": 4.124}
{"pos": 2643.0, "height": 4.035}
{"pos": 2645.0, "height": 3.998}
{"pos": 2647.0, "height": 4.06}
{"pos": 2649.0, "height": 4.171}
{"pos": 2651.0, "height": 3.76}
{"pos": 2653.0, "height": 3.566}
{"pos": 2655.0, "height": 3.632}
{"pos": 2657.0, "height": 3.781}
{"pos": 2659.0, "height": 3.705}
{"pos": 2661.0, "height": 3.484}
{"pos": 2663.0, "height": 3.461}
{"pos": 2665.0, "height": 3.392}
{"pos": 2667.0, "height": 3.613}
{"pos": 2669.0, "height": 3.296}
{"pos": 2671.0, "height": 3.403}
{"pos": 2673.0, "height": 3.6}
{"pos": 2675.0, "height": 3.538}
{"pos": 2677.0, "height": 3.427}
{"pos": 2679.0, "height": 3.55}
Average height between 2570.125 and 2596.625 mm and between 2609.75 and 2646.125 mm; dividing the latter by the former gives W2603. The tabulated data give 2.06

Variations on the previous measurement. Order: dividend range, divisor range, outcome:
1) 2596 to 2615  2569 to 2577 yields 1.59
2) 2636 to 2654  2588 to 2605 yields 1.69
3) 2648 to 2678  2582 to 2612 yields 1.59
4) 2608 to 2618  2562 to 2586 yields 1.69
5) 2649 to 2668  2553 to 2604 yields 1.85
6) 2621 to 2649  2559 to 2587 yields 2.20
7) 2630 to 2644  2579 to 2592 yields 2.57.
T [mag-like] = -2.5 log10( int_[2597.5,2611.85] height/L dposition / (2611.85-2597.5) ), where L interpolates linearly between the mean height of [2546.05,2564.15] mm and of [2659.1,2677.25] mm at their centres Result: 0.040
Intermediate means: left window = 2.24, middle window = 2.68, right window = 3.48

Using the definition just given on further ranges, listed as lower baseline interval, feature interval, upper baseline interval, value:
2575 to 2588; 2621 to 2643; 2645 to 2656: -0.16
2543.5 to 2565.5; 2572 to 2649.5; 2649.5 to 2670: 0.10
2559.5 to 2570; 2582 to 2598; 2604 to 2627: 0.32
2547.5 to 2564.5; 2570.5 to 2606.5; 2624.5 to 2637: 0.45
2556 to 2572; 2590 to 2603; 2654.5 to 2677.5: 0.10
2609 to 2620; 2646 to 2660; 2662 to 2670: -0.17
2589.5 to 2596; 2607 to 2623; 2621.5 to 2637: 0.07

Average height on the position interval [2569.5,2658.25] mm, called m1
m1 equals 2.83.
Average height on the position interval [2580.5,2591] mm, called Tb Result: 1.53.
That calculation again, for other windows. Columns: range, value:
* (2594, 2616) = 2.65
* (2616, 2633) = 3.28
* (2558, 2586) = 1.74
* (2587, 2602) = 2.23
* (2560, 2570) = 2.11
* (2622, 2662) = 3.76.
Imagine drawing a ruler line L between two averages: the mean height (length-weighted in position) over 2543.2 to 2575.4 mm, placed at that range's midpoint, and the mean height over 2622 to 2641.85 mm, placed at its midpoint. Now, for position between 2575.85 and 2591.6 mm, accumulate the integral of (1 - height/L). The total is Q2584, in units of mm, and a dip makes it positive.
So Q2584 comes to 7.1 mm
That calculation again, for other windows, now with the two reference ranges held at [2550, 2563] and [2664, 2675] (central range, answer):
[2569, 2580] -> 3.93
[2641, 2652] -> -2.74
